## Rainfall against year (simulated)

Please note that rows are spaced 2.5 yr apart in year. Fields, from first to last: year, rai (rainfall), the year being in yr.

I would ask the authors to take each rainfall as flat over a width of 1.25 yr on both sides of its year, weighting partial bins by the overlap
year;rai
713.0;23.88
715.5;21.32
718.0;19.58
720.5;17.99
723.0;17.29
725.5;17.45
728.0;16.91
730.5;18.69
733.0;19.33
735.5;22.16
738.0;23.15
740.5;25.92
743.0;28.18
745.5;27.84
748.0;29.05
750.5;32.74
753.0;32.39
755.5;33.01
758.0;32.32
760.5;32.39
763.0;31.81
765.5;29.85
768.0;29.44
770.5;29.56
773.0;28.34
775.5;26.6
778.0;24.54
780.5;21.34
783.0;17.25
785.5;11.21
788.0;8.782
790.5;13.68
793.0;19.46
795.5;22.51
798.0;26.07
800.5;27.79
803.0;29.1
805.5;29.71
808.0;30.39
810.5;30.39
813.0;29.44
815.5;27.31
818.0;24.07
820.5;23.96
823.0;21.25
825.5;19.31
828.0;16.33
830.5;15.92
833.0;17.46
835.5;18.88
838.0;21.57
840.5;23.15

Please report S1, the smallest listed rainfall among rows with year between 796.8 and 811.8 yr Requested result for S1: 26.07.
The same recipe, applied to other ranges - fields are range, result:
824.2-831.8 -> 15.92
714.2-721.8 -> 17.99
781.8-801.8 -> 8.782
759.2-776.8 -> 26.6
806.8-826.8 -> 19.31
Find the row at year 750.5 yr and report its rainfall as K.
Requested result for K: 32.74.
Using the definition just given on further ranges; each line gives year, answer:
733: 19.33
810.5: 30.39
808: 30.39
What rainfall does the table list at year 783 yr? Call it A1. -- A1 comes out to 17.25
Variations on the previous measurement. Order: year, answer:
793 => 19.46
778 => 24.54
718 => 19.58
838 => 21.57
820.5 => 23.96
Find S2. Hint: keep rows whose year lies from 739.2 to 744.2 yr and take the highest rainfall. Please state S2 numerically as 28.18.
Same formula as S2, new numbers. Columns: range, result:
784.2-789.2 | 11.21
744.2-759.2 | 33.01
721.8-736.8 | 22.16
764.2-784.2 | 29.85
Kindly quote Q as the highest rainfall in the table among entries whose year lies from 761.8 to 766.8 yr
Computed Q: 31.81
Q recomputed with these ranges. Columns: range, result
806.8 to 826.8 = 30.39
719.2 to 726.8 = 17.99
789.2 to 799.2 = 26.07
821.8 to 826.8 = 21.25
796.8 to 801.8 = 27.79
